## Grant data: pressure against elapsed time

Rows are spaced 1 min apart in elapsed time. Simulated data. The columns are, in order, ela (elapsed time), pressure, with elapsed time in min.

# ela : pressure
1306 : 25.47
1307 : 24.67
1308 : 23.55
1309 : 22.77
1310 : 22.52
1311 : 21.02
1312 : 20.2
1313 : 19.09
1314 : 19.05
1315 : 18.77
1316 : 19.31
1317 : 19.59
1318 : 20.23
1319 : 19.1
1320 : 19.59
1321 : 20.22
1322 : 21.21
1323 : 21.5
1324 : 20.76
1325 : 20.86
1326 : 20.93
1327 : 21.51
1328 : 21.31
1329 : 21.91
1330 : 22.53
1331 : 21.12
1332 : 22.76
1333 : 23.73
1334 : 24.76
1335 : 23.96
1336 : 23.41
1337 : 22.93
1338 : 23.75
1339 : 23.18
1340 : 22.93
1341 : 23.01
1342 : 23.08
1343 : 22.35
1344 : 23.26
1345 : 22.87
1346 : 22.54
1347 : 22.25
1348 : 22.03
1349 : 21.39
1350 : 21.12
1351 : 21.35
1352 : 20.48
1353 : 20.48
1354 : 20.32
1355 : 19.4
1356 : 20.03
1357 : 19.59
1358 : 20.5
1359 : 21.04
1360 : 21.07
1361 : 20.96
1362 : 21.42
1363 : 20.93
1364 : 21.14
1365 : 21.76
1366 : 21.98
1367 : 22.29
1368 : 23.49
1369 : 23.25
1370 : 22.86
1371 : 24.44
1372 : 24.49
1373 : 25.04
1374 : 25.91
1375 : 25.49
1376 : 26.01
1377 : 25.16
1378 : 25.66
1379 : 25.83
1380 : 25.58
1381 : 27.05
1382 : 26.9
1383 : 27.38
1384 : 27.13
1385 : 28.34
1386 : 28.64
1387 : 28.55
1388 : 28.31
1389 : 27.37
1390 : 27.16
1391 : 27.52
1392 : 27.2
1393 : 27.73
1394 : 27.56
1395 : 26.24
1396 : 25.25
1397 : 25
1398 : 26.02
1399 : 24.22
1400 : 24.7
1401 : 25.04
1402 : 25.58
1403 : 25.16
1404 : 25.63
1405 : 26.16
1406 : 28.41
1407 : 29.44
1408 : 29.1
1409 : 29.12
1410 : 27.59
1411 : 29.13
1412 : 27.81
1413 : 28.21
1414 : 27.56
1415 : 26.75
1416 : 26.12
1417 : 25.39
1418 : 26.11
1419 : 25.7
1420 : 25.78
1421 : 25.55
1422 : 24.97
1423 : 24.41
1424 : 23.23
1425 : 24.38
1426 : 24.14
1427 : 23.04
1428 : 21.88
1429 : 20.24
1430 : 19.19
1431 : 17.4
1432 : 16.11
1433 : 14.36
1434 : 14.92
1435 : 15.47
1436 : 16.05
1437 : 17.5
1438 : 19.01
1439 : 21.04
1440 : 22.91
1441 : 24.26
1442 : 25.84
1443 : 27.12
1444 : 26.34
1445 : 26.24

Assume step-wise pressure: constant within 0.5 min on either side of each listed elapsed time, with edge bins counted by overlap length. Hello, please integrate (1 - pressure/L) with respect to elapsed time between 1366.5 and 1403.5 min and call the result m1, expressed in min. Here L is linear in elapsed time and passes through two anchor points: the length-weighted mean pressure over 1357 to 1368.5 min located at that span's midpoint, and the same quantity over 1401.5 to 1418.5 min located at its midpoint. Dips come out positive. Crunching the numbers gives -2.77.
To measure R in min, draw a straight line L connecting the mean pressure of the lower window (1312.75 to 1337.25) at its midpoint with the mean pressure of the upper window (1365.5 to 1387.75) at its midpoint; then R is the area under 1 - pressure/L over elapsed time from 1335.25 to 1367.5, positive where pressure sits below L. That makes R 2.3 min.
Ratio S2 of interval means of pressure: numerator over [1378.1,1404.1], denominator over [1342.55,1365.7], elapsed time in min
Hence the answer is 1.3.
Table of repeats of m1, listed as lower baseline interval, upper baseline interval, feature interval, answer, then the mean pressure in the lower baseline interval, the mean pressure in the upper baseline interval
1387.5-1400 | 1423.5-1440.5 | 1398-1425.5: -3.8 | 26.6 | 19.5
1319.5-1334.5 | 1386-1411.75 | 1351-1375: 2.4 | 21.6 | 27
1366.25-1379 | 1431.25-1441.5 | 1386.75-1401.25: -2.7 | 24.5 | 18.1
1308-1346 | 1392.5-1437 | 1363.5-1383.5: -1.3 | 21.7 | 24.3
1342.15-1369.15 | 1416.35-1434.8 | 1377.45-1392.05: -3.8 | 21.5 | 22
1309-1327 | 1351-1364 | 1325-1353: -2.6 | 20.3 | 20.6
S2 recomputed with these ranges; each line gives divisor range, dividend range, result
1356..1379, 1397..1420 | 1.16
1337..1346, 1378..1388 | 1.18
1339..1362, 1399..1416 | 1.26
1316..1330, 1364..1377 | 1.15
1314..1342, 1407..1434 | 1.12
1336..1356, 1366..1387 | 1.16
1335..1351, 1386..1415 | 1.19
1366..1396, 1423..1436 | 0.75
